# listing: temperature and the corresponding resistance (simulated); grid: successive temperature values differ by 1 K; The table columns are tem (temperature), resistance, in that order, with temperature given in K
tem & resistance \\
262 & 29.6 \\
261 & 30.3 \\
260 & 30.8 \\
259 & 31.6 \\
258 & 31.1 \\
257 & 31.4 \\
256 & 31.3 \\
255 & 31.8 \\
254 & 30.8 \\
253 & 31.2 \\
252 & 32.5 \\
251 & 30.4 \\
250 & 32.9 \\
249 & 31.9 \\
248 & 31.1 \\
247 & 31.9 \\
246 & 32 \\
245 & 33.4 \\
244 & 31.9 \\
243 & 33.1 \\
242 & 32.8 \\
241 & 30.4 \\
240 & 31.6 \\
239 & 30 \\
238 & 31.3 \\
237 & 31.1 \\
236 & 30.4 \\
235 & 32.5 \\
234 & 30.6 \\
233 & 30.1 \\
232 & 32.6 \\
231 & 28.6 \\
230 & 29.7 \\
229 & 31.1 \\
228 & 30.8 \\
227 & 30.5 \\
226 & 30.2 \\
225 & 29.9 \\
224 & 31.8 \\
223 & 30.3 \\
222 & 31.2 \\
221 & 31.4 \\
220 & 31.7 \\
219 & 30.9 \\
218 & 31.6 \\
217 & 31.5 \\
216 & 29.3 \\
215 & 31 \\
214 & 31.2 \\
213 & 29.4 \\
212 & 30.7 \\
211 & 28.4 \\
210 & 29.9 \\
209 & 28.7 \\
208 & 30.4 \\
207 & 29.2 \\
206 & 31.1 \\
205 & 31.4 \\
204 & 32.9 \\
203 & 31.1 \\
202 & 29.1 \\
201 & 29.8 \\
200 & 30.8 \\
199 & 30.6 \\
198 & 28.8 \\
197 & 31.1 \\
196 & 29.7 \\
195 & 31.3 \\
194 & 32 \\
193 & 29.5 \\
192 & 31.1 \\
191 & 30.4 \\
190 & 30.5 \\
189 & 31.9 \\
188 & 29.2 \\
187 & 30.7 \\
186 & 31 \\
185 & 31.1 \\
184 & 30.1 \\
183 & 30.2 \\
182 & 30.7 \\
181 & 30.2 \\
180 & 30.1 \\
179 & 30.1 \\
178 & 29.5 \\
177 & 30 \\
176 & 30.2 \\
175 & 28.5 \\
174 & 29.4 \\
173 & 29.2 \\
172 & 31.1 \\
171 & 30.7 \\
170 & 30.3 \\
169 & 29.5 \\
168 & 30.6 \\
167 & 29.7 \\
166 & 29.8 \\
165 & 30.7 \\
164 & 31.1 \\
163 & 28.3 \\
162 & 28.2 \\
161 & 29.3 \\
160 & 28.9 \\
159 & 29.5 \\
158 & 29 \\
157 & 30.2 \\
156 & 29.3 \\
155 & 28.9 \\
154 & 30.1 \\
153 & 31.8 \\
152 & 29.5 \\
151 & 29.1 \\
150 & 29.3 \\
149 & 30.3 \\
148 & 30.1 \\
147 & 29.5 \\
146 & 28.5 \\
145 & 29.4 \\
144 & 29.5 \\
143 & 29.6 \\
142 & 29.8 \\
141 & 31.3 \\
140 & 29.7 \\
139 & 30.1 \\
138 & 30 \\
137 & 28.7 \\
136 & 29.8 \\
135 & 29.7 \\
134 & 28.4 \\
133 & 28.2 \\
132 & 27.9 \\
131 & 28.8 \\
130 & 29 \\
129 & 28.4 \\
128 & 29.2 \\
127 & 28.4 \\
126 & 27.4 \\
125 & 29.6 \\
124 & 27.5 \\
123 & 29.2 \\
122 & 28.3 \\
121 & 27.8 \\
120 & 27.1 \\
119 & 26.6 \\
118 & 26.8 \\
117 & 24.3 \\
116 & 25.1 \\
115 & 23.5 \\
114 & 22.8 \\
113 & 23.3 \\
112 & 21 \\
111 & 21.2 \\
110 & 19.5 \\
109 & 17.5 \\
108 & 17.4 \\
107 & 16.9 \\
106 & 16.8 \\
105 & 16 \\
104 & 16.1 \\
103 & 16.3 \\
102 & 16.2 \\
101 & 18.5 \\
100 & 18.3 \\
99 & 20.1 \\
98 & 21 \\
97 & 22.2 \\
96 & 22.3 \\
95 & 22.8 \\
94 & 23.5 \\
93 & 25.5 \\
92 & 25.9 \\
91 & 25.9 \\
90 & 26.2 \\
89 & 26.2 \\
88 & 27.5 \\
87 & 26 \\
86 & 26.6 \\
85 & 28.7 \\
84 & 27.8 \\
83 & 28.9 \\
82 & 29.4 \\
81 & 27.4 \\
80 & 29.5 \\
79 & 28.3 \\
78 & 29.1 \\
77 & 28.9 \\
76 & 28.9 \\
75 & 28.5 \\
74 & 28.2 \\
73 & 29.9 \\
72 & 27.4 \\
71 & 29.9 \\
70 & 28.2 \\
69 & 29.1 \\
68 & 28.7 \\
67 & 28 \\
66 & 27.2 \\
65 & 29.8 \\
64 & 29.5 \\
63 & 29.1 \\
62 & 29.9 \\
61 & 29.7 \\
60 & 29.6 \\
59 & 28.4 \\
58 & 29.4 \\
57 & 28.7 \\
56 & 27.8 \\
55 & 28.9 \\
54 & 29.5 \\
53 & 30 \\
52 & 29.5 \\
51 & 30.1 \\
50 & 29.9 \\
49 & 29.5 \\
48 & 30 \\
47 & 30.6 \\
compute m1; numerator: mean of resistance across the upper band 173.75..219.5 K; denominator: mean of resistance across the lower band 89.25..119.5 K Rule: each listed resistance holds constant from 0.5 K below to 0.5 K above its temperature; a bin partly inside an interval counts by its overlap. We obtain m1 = 1.42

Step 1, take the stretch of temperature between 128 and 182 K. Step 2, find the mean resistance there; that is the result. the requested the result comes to 29.6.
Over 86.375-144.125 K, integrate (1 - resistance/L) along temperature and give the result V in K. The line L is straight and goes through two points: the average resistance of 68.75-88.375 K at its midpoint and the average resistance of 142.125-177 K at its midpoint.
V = 8.3 K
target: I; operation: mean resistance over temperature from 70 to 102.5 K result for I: 25.8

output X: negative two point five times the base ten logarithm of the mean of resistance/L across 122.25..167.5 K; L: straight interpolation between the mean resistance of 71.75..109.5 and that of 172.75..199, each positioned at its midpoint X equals -0.07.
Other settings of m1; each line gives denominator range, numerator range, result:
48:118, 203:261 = 1.21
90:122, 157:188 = 1.38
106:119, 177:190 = 1.41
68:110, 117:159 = 1.19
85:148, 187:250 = 1.22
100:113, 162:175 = 1.66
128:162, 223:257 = 1.06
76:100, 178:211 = 1.17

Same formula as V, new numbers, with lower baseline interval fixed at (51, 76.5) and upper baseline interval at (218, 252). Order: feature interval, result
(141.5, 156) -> 0.2 K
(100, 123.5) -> 6.4 K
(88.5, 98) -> 1.6 K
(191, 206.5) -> 0.0 K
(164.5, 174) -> 0.1 K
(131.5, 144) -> 0.2 K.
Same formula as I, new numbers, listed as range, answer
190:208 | 30.6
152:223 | 30.2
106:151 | 26.9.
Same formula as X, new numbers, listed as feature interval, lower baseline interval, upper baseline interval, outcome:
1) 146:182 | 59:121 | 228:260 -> -0.064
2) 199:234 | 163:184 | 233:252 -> 0.017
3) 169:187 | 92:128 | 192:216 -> -0.072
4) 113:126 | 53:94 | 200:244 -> 0.101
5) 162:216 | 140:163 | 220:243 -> -0.001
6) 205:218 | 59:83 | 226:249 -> 0.025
